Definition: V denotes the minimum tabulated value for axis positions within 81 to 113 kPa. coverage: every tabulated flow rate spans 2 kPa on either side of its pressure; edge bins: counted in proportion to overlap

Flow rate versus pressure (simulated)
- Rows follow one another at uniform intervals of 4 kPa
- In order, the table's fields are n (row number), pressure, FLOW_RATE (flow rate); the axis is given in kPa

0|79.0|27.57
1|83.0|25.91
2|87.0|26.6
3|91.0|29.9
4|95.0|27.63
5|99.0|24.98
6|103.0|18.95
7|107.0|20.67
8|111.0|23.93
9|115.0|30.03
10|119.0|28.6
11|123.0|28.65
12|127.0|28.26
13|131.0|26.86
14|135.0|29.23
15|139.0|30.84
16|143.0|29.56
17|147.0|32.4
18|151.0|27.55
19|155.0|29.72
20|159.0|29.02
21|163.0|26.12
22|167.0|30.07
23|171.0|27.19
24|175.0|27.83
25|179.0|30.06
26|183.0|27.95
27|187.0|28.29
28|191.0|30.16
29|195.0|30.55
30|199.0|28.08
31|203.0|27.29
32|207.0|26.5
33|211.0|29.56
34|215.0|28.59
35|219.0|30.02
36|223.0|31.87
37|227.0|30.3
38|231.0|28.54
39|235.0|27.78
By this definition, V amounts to 18.95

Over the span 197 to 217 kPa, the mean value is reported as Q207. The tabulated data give 28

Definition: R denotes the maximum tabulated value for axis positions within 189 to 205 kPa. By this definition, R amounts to 30.55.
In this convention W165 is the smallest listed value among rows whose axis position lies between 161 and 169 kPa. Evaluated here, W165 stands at 26.12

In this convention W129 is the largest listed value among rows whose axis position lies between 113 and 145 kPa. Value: 30.84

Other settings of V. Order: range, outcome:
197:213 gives 26.5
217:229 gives 30.02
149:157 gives 27.55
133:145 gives 29.23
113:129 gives 28.26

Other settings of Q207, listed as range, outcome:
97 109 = 21.5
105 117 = 24.9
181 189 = 28.1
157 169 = 28.4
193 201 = 29.3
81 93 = 27.5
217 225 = 30.9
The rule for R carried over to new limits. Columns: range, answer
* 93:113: 27.63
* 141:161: 32.4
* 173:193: 30.16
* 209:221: 30.02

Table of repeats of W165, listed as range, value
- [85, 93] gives 26.6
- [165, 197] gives 27.19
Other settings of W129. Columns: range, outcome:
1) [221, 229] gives 31.87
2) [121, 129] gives 28.65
